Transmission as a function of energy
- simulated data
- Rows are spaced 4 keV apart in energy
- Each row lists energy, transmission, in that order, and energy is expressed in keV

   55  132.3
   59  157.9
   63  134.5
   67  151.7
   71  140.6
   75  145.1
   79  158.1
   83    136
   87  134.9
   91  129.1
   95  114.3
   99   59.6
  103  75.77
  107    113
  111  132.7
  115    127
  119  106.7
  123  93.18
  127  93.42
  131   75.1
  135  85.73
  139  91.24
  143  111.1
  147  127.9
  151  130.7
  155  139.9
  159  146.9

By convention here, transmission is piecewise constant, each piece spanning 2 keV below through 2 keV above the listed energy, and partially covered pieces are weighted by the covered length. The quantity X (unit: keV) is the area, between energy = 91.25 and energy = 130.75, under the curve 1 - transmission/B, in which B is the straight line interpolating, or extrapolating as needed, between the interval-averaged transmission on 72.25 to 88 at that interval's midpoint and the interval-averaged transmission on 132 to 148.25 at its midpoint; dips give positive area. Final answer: 6.4 keV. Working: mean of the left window 144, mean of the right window 101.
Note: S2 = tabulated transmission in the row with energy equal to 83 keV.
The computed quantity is 136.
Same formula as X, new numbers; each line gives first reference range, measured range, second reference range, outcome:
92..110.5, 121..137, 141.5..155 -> 3.77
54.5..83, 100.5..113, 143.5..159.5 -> 3.09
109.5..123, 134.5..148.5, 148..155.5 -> 2.60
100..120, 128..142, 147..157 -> 4.20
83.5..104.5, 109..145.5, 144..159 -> 5.67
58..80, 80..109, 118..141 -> 3.13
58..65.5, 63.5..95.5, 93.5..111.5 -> -4.27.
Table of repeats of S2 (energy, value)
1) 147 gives 127.9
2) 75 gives 145.1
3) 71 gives 140.6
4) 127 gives 93.42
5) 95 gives 114.3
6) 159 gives 146.9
